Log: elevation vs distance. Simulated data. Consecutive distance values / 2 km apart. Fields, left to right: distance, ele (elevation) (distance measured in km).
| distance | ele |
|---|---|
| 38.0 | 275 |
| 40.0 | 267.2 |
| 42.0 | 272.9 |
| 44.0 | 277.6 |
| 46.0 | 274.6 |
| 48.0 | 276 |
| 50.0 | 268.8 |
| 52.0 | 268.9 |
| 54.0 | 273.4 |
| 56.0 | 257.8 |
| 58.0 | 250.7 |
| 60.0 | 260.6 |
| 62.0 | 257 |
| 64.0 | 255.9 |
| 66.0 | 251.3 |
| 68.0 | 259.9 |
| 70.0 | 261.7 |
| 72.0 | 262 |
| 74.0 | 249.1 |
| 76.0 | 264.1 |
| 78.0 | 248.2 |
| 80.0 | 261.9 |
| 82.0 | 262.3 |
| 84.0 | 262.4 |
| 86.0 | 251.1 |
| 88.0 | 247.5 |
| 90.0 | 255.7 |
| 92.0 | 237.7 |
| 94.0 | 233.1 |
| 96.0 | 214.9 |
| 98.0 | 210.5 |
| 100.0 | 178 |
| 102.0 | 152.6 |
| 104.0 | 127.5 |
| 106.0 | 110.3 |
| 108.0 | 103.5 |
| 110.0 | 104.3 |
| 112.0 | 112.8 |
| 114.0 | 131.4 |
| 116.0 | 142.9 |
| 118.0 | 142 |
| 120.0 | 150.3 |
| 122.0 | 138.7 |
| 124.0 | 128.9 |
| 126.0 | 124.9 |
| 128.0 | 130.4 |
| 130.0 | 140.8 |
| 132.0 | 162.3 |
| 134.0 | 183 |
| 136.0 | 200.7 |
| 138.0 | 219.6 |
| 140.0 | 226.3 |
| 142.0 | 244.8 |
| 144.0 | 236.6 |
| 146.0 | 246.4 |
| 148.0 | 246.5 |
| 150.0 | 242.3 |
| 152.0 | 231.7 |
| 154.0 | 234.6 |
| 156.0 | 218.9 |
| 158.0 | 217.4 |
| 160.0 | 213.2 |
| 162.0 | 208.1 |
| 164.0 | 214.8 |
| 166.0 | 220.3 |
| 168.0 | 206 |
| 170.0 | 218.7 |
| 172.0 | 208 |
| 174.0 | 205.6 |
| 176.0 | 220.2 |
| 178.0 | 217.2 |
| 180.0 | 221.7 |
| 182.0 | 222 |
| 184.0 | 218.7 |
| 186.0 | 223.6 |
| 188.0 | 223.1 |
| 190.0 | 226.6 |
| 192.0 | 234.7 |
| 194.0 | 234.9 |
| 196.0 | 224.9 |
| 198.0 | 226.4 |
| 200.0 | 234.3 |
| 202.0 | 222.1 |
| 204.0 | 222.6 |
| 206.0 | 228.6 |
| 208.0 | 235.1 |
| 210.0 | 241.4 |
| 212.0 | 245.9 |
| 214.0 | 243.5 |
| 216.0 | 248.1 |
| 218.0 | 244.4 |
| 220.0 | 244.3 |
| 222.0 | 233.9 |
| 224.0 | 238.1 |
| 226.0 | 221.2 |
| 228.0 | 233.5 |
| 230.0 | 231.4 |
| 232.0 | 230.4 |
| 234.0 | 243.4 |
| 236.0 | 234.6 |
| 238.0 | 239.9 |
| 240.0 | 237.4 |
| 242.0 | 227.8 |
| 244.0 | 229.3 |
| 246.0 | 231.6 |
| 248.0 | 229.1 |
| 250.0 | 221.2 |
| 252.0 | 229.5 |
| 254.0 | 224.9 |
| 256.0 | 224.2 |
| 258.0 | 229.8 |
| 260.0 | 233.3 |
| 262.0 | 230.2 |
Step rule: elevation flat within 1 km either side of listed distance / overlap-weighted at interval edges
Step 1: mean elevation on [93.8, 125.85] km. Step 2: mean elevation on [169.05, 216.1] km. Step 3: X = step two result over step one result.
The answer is 1.6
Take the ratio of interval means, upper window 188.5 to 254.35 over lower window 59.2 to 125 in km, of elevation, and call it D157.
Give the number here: 1.1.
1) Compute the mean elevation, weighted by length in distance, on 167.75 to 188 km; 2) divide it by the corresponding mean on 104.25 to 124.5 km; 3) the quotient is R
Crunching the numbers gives 1.71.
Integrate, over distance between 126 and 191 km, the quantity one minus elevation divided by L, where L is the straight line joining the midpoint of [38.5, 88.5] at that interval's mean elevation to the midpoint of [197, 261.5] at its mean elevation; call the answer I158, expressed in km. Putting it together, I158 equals 8.6 km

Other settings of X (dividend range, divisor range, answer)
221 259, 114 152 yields 1.26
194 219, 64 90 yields 0.91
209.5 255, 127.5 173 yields 1.10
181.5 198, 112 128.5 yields 1.68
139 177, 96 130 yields 1.61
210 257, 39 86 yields 0.89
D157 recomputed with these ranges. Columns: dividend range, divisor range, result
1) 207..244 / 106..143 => 1.54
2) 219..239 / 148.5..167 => 1.05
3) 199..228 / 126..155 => 1.14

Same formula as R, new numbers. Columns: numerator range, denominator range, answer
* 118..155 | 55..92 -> 0.75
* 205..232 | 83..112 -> 1.25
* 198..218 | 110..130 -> 1.78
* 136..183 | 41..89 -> 0.85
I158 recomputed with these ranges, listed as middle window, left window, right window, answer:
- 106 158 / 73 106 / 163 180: 9.9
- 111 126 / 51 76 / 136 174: 6.5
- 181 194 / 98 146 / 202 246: -1.1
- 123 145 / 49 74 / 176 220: 5.6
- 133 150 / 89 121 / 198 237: -3.6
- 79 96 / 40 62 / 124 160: -0.5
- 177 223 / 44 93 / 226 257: 1.2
